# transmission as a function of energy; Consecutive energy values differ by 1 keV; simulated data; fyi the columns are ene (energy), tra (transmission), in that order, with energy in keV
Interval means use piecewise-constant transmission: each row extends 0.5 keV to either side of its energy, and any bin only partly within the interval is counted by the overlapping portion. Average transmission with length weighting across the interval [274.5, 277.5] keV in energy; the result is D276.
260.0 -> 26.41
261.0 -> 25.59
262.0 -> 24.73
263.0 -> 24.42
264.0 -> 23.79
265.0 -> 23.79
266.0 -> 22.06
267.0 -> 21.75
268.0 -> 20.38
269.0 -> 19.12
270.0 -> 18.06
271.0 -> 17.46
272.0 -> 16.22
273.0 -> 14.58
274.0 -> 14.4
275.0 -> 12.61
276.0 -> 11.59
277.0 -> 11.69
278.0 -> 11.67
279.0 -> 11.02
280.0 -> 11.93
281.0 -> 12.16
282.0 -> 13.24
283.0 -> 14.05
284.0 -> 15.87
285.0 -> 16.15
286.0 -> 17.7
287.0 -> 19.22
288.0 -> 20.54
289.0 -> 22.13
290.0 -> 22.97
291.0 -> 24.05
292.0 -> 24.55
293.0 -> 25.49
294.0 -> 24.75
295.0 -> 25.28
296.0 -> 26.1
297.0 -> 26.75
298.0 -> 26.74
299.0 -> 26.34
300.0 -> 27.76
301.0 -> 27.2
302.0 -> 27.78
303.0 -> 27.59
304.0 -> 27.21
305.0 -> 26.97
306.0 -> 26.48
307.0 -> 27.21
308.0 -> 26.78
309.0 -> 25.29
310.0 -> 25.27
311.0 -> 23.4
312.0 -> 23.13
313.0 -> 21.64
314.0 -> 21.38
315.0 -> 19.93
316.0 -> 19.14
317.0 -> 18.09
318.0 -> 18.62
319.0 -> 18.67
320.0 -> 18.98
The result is 12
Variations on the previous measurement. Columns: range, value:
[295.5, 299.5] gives 26.5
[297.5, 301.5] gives 27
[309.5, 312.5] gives 23.9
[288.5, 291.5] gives 23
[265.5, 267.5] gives 21.9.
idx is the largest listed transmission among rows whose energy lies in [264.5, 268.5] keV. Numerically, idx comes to 23.79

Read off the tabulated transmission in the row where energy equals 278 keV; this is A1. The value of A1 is 11.67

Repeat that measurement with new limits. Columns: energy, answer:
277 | 11.69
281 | 12.16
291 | 24.05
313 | 21.64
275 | 12.61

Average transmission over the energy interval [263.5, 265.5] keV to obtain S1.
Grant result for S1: 23.8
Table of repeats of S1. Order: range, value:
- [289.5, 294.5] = 24.4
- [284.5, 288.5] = 18.4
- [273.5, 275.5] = 13.5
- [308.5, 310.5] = 25.3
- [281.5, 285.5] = 14.8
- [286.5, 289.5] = 20.6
